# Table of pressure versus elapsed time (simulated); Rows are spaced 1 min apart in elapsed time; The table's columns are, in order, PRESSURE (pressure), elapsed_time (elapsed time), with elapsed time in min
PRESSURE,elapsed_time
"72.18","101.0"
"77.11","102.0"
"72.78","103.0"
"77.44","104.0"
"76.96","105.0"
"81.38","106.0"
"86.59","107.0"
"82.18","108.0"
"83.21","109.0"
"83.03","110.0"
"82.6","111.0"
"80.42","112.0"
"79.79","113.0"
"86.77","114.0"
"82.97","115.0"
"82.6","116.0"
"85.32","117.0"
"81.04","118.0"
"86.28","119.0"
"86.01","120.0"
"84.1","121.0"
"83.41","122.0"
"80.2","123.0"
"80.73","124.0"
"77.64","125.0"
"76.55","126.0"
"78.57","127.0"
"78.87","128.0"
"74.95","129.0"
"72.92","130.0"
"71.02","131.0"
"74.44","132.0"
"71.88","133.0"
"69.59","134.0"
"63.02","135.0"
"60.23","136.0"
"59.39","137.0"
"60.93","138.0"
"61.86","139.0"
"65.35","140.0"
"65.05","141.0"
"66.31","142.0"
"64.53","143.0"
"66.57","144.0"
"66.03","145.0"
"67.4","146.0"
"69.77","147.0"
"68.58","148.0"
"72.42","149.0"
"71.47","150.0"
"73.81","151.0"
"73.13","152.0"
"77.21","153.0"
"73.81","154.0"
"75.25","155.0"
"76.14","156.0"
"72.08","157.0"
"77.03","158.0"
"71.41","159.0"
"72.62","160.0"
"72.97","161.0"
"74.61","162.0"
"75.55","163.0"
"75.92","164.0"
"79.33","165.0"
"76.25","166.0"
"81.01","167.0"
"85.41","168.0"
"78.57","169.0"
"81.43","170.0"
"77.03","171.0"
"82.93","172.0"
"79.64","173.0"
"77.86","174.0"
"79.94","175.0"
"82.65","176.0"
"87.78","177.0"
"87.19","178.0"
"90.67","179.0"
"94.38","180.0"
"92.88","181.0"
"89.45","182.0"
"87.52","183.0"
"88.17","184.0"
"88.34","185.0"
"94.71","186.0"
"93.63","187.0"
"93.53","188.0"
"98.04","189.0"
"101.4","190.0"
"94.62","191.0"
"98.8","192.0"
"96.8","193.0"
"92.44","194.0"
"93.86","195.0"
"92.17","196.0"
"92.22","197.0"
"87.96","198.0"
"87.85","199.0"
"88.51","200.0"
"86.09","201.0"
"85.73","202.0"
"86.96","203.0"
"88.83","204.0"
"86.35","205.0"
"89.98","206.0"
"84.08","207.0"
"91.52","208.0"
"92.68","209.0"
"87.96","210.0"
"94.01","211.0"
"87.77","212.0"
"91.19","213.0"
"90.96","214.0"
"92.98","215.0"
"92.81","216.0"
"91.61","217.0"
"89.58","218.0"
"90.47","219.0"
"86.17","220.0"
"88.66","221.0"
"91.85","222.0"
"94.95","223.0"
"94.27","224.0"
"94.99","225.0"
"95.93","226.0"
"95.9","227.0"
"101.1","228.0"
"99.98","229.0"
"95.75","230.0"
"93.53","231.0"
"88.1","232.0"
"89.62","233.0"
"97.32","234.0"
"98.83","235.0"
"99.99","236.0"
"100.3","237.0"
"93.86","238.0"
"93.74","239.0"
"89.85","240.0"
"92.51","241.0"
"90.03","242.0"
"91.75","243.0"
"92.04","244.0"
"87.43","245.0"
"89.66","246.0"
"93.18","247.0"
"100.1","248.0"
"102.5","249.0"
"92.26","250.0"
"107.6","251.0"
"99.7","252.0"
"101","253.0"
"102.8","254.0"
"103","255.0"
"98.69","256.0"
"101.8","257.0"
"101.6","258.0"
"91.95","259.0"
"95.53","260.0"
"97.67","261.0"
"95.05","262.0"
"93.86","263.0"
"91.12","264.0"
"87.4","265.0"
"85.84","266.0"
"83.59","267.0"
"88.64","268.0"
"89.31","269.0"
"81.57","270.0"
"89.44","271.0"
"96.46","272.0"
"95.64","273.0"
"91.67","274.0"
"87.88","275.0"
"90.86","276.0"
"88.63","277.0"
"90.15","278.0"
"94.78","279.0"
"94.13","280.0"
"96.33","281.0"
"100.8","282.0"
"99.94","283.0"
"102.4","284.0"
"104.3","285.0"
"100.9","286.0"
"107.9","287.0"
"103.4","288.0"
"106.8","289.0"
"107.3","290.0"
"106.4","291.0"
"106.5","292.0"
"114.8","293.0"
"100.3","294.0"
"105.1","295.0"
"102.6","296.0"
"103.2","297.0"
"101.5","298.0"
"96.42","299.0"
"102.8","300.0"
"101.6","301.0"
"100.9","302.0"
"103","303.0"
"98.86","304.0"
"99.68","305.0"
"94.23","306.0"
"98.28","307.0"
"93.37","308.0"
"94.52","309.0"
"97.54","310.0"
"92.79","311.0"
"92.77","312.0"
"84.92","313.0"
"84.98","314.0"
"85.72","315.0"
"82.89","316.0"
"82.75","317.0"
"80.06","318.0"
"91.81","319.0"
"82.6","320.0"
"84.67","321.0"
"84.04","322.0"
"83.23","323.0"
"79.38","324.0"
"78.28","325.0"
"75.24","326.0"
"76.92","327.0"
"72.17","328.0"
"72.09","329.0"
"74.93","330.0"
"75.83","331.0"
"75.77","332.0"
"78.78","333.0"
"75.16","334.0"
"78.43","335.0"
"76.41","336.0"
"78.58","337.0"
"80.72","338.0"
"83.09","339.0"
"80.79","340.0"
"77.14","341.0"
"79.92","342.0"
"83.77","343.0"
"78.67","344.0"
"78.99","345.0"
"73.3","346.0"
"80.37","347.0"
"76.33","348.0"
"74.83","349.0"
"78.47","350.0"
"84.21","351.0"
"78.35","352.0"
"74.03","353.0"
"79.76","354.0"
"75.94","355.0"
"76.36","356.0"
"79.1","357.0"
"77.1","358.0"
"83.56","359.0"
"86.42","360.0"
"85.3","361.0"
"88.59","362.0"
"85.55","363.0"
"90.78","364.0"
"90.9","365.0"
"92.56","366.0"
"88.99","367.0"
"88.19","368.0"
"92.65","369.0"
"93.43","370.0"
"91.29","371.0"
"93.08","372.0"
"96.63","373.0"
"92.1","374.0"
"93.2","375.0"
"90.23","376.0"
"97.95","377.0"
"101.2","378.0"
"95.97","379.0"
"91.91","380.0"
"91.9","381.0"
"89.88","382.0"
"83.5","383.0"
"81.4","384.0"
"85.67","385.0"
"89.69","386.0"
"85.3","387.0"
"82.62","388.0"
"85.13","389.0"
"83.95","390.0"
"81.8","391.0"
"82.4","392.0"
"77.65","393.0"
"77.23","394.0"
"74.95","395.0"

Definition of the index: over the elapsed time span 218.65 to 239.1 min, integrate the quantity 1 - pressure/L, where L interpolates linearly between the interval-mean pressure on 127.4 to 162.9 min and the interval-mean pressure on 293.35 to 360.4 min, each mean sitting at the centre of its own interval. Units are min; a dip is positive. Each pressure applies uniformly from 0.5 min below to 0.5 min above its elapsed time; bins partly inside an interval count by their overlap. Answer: -4.7 min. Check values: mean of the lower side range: 70.2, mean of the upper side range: 85.1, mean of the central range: 94.6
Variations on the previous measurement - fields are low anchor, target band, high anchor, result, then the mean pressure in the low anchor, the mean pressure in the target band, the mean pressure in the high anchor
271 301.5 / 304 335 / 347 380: 3.28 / 99.9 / 84.3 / 86.6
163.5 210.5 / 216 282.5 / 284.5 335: -3.01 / 87.9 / 94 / 91.9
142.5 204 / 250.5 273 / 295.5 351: -2.83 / 82.4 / 94.7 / 85.4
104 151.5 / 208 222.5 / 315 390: -2.28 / 75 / 90.7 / 83.5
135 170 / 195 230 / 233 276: -2.57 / 71.4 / 91.1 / 94.3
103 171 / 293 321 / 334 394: -4.29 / 75.4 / 94.8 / 84.5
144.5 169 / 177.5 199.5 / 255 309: -3.43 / 74.2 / 92.6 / 97.4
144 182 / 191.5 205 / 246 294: -1.04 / 77.6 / 90.5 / 97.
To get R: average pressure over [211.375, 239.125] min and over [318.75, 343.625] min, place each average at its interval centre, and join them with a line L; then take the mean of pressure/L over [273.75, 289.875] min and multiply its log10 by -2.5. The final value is -0.143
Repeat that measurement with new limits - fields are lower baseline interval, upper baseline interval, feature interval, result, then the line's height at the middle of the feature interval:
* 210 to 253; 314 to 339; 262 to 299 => -0.125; 86.6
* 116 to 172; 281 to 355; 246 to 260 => -0.191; 83.2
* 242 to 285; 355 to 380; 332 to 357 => 0.156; 90.5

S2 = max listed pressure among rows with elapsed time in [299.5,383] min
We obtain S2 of 103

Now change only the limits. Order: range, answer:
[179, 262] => 107.6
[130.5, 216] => 101.4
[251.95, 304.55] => 114.8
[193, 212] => 96.8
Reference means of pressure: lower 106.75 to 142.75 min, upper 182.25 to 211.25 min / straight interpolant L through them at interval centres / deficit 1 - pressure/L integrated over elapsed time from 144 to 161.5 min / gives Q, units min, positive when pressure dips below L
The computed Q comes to 2.1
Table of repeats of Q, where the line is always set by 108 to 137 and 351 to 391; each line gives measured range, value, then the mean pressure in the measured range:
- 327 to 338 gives 1.26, 76.1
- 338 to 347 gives 0.70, 79.6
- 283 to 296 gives -3.21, 105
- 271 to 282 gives -1.18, 92.9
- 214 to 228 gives -1.84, 92.6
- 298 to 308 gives -1.71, 99.3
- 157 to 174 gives 0.50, 77.5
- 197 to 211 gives -1.24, 88.4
